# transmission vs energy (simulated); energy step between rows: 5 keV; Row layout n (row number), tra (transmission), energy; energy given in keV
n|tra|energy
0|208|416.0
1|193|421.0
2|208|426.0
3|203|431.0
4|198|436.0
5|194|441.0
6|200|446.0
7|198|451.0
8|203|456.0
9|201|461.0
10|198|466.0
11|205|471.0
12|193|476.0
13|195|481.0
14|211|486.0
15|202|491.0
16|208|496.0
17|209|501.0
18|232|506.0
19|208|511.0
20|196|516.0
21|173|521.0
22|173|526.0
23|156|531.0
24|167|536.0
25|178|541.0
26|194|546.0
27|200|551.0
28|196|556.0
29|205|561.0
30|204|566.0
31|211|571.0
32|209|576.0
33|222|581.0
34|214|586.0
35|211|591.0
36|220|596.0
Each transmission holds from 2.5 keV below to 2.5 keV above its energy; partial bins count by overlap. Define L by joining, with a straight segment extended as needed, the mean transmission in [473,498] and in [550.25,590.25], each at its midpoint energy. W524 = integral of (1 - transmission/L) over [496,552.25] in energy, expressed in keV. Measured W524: 3.9 keV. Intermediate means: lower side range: 202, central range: 190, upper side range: 208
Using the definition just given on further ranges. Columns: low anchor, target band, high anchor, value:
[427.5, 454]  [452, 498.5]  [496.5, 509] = 1.7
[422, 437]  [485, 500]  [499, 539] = -1.1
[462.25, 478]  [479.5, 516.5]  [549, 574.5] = -1.5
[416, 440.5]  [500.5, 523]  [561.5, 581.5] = 0.2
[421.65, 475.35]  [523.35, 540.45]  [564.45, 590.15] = 3.4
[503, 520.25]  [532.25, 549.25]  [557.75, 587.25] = 2.5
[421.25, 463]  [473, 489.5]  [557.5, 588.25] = 0.3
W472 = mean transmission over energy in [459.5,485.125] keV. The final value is 199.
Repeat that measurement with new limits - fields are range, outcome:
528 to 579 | 192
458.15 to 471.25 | 201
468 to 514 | 207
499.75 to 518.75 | 211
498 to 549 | 189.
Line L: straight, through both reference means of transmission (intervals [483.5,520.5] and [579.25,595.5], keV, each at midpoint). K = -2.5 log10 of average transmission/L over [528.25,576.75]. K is 0.11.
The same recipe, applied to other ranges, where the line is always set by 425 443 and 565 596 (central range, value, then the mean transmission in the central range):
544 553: 0.070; 197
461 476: 0.018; 200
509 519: 0.037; 200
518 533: 0.228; 169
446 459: 0.008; 200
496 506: -0.043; 214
